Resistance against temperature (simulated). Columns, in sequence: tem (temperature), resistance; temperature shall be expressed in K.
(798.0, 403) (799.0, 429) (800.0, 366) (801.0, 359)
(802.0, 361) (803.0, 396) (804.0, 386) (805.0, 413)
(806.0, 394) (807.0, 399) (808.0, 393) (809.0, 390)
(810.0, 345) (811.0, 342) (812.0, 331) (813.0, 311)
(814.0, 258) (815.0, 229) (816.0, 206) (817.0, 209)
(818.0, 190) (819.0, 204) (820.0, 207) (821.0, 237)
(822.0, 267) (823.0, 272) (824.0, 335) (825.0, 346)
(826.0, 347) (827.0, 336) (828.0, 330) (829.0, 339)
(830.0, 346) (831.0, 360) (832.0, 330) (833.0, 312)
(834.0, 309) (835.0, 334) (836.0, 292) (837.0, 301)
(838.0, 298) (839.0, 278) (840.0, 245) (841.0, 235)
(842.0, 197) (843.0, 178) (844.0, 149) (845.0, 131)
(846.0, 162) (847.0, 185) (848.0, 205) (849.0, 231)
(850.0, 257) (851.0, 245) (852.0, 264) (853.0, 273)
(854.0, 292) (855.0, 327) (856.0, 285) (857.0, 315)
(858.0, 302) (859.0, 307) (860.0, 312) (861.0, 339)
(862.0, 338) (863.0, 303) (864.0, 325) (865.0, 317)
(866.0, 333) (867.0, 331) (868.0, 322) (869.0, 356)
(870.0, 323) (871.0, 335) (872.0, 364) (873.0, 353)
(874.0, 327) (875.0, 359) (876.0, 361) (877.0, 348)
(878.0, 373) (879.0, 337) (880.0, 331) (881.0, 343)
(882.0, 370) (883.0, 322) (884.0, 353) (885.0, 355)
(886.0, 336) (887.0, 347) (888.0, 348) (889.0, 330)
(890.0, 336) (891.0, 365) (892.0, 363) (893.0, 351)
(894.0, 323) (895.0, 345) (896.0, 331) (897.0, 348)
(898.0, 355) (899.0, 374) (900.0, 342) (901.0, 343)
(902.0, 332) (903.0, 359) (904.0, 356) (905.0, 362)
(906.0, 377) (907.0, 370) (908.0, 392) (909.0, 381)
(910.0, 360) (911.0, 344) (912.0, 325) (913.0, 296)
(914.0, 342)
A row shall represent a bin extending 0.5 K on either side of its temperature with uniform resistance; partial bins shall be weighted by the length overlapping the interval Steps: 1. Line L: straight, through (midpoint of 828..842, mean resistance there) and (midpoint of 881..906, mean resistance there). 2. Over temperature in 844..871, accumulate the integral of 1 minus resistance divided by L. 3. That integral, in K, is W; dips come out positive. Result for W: 3.3 K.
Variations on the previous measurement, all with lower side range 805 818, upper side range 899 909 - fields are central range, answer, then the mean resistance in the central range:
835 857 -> 5.91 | 243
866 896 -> 0.45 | 345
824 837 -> -0.22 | 331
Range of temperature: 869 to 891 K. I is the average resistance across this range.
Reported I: 346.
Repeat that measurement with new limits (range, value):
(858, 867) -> 321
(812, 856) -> 265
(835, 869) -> 271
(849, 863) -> 294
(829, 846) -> 267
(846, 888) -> 316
